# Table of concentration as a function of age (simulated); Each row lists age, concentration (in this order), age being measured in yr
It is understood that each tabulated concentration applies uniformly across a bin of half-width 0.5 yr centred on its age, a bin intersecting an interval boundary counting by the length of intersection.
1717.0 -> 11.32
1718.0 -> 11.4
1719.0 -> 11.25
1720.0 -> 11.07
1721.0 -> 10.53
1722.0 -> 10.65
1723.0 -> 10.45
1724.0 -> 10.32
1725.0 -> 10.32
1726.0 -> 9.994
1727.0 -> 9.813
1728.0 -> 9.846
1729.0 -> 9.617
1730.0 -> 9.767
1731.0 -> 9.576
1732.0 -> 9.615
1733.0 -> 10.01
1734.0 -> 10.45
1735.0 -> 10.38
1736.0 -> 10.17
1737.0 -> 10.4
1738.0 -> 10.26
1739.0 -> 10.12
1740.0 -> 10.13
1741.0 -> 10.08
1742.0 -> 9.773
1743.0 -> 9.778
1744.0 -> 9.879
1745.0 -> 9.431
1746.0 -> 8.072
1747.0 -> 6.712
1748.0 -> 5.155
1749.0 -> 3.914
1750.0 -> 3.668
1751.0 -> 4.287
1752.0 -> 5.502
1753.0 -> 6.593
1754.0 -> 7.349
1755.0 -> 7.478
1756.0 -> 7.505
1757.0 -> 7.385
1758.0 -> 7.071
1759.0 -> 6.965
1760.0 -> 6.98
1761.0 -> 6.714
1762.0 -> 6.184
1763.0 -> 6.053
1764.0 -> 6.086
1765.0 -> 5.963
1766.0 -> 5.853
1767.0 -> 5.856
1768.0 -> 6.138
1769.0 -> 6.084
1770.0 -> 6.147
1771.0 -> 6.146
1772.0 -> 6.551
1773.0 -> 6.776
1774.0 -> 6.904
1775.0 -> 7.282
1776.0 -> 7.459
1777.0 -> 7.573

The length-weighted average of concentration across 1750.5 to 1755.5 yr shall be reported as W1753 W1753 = 6.24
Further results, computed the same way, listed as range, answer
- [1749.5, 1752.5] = 4.49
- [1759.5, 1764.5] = 6.4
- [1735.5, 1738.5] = 10.3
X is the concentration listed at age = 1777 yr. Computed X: 7.573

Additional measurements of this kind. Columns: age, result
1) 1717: 11.32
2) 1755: 7.478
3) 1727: 9.813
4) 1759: 6.965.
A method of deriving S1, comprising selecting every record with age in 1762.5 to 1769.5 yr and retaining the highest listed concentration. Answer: 6.138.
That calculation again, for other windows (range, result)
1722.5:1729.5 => 10.45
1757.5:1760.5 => 7.071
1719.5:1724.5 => 11.07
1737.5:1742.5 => 10.26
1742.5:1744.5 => 9.879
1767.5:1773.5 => 6.776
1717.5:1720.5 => 11.4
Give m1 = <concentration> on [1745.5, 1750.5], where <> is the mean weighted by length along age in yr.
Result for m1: 5.5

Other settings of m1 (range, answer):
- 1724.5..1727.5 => 10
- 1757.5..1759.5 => 7.02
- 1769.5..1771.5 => 6.15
